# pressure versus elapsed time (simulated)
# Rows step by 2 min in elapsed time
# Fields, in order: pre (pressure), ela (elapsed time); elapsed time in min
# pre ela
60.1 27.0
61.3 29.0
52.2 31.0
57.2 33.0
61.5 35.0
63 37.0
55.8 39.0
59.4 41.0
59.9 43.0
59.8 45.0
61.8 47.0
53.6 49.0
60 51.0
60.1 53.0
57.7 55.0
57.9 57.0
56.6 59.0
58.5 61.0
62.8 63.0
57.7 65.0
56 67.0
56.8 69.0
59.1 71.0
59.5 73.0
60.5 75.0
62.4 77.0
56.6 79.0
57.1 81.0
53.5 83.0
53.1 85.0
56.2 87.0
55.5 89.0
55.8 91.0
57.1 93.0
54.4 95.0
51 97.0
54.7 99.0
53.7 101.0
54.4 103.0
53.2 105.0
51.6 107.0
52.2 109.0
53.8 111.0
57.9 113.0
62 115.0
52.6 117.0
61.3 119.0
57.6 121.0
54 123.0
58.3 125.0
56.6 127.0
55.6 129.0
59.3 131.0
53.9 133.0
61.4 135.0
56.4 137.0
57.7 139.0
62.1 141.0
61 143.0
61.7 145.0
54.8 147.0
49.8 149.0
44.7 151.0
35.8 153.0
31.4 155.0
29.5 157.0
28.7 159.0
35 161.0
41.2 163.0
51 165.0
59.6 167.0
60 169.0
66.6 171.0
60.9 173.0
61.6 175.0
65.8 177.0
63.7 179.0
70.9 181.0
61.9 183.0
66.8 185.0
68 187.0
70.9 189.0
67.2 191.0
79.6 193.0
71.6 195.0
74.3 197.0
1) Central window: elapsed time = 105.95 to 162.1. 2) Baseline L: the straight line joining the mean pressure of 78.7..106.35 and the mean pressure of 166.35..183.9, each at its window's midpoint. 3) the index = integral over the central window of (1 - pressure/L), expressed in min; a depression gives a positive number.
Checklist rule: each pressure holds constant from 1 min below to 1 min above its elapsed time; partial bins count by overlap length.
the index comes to 6.53 min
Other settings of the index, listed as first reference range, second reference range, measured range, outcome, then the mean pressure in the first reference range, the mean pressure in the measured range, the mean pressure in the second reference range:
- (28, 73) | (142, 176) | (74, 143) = -3.8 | 58.6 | 56.3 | 49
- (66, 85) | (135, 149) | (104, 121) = 0.7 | 57.7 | 55.7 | 58.5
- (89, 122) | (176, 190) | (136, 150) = 0.7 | 55.2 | 57.6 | 66.9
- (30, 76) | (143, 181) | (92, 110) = 0.5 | 58.6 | 53.6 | 50.9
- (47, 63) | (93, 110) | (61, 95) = -0.9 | 58.3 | 57.4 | 53.4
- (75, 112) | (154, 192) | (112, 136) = -1.0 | 54.9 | 57.5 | 55.8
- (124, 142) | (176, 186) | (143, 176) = 7.3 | 57.9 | 48.7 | 65.8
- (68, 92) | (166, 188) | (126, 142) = 0.8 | 57.2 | 57.9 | 64.2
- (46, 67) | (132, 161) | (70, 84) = -0.5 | 58.5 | 58.4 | 48.7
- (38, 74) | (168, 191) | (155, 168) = 4.9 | 58.5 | 40.1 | 65.3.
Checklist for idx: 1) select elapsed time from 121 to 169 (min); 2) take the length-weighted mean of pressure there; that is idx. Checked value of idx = 50.8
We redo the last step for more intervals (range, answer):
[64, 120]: 56.1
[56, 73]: 58.3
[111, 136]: 57.4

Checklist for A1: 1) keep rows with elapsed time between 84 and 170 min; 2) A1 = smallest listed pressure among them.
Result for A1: 28.7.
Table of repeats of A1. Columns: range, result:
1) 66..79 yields 56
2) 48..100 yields 51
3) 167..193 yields 59.6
